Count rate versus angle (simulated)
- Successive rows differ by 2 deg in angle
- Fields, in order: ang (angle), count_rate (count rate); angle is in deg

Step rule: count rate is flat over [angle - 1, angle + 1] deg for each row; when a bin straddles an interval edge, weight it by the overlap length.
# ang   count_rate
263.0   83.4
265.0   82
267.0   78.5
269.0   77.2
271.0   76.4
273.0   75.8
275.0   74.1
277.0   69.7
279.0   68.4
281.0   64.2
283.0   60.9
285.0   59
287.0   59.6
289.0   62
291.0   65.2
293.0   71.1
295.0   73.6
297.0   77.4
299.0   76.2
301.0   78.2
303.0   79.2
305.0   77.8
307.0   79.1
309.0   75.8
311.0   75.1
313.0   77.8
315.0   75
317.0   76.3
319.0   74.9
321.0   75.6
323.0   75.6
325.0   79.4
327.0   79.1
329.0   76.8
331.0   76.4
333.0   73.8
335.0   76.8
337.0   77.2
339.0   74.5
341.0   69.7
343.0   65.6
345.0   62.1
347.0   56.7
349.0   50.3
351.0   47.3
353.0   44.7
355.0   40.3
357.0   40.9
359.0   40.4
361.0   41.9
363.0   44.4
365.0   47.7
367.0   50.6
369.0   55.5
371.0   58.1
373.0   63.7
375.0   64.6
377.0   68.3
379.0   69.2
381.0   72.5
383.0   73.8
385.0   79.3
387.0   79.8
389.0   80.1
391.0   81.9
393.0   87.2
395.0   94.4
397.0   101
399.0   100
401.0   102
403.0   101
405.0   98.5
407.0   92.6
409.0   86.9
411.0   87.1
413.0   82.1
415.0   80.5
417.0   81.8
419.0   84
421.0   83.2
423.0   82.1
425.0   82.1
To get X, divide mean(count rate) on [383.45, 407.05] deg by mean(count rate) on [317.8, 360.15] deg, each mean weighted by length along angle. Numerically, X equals 1.41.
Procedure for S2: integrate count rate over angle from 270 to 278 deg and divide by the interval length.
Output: 74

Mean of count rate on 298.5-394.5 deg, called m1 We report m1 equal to 67.7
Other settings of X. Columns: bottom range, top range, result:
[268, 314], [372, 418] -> 1.17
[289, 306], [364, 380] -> 0.81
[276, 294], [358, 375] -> 0.79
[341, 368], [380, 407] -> 1.79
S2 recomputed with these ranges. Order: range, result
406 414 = 87.2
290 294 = 68.2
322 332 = 77.5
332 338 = 75.9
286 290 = 60.8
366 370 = 53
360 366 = 44.7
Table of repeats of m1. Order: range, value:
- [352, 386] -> 56.2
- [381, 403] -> 87.8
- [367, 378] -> 61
